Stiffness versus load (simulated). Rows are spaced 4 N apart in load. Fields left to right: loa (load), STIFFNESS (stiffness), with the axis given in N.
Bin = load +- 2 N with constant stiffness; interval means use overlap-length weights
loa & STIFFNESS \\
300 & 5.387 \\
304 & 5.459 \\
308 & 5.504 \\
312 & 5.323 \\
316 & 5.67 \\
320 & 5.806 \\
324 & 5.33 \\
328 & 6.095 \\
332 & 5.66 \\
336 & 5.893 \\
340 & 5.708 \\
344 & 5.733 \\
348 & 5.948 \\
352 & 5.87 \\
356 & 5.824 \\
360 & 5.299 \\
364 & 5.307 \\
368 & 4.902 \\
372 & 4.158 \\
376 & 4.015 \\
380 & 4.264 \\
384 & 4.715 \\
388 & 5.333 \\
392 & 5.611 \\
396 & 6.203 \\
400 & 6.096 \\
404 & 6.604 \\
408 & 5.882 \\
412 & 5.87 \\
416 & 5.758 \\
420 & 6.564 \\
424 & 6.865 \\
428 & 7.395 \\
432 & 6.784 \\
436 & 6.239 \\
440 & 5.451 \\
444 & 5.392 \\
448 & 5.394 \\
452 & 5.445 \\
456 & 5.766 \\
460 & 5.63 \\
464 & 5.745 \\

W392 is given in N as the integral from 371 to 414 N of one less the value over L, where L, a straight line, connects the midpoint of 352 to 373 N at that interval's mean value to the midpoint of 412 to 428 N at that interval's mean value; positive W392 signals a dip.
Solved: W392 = 3.79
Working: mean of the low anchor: 5.22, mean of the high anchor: 6.45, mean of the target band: 5.37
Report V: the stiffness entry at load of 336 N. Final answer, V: 5.893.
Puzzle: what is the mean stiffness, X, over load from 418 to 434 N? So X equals 6.9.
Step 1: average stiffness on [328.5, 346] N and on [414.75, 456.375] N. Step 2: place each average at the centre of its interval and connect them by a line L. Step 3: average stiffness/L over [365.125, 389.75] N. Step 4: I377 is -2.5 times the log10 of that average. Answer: 0.28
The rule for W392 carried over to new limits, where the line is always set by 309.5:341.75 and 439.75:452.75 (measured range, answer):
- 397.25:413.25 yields -1.81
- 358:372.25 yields 1.49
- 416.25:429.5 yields -3.16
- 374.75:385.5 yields 2.37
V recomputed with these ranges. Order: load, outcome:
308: 5.504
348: 5.948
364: 5.307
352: 5.87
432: 6.784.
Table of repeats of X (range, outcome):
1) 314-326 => 5.6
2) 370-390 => 4.5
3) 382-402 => 5.59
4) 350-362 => 5.66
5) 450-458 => 5.61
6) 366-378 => 4.36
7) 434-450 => 5.62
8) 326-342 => 5.84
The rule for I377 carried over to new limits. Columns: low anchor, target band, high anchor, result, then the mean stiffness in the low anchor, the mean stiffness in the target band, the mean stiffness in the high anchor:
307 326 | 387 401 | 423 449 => 0.03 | 5.53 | 5.82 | 6.22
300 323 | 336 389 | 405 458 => 0.11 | 5.53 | 5.18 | 6.07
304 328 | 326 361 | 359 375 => -0.12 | 5.57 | 5.79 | 4.84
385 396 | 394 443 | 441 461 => -0.14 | 5.54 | 6.29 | 5.52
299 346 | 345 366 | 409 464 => 0.02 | 5.64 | 5.65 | 6.03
